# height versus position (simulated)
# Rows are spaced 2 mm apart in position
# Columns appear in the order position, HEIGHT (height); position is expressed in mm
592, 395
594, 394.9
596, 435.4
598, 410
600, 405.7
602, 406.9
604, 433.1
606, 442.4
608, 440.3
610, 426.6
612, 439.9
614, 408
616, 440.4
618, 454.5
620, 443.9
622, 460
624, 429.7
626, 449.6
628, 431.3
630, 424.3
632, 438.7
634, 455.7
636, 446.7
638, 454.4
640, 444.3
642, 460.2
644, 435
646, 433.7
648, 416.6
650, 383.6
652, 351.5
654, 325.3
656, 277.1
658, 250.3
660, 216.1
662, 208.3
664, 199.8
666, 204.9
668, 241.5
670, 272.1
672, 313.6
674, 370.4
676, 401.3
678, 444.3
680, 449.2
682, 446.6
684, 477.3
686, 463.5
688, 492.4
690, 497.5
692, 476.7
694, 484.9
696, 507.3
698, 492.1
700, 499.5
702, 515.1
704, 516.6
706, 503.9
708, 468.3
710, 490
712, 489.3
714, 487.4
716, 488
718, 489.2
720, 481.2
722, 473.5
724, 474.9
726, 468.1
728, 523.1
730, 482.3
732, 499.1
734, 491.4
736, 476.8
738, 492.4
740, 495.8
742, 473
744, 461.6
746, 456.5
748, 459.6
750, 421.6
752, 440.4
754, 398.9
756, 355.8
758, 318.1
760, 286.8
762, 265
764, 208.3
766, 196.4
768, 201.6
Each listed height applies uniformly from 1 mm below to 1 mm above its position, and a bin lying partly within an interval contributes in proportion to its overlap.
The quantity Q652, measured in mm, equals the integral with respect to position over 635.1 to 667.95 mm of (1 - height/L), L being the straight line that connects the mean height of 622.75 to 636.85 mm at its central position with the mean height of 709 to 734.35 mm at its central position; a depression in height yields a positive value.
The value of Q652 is 7.9 mm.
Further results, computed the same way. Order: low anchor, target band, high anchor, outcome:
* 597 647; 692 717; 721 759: -2.46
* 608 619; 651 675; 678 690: 9.86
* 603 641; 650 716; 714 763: 6.12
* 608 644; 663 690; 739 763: 3.36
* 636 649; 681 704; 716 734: -0.93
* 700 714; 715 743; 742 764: -2.88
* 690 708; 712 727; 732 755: 0.02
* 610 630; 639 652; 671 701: 0.63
